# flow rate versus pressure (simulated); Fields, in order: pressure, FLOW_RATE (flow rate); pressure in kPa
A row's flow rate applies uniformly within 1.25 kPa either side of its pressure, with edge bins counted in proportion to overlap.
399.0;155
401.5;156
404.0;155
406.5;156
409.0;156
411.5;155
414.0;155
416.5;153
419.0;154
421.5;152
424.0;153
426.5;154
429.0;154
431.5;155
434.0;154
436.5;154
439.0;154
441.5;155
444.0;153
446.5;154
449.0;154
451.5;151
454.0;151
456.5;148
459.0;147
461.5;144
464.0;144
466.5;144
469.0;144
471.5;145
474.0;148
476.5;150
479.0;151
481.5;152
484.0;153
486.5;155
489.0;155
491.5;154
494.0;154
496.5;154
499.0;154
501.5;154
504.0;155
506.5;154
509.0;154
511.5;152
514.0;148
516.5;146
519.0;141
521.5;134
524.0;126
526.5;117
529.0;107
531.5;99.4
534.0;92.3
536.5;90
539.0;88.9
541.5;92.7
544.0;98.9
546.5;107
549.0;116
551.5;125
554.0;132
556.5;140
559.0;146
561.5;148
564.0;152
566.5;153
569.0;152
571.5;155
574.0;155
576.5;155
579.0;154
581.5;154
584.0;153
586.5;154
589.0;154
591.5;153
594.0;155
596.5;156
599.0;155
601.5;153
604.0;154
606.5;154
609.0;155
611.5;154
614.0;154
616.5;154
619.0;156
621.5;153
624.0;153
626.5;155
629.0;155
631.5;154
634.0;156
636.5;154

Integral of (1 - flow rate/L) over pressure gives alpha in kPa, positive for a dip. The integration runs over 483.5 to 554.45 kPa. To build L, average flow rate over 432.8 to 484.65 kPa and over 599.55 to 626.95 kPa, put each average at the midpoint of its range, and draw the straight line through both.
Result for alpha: 9.54 kPa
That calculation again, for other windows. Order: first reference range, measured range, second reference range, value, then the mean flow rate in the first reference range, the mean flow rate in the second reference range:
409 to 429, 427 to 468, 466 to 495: 0.4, 154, 151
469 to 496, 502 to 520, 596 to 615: 0.2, 151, 154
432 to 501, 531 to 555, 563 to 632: 7.7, 151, 154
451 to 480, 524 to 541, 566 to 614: 5.6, 147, 154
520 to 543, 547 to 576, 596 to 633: -4.5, 106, 154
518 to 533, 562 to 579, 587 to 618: -1.6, 120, 154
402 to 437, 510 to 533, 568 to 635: 3.6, 154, 154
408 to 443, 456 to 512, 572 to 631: 1.3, 154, 154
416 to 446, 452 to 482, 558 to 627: 1.3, 154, 154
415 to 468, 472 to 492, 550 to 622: -0.1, 152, 151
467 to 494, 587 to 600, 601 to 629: -0.1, 151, 154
